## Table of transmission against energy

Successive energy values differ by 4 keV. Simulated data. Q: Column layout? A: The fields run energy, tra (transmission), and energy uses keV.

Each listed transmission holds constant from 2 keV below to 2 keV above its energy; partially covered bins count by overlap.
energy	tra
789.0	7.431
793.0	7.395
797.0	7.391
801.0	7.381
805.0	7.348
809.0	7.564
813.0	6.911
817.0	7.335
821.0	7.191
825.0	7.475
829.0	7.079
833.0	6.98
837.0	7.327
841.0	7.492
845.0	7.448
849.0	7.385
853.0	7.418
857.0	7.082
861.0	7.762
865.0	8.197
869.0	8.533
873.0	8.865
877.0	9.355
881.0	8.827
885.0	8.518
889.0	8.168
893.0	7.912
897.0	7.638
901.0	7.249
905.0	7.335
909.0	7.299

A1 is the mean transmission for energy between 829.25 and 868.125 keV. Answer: 7.47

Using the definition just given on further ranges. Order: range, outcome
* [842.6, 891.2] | 8.12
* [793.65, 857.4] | 7.31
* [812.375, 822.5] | 7.18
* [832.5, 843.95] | 7.32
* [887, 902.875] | 7.75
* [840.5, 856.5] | 7.4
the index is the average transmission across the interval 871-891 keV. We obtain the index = 8.75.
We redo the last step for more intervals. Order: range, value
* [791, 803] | 7.39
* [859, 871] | 8.16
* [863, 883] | 8.76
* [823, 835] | 7.18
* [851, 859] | 7.25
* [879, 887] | 8.67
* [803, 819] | 7.29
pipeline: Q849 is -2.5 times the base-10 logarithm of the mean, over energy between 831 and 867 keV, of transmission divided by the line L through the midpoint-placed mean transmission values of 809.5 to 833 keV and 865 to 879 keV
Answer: 0.088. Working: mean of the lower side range 7.2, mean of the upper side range 8.81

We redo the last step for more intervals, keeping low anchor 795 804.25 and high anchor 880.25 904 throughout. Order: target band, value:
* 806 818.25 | 0.03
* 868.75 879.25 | -0.14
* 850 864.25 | 0.04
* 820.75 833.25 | 0.05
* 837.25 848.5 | 0.03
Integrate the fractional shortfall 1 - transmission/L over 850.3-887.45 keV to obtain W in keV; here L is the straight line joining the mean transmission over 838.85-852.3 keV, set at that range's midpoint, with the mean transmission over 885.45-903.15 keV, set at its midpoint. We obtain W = -3.15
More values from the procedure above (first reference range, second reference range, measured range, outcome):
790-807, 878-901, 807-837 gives 1.42 keV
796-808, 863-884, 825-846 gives 1.95 keV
